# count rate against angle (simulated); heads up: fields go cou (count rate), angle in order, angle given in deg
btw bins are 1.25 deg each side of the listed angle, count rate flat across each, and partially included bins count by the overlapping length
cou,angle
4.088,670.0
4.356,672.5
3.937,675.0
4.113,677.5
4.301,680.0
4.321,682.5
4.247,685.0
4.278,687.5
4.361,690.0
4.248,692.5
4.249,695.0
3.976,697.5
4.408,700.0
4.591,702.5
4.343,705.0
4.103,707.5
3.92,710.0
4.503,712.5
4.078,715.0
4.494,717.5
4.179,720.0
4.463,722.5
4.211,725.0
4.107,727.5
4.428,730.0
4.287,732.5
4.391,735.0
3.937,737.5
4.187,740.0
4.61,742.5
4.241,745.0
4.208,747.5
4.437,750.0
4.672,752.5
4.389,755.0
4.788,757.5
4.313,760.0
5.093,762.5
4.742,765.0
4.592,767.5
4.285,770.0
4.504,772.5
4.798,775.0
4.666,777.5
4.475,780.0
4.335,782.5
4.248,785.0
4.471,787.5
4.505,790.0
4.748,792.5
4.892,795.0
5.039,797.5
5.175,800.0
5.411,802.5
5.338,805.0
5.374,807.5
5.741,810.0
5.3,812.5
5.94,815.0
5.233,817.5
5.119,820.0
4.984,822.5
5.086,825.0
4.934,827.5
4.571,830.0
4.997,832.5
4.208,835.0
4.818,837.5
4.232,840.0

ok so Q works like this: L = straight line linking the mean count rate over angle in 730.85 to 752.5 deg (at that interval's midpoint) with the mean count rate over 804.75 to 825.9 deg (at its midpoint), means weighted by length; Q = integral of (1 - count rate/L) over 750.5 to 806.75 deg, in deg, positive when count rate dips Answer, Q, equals 1.45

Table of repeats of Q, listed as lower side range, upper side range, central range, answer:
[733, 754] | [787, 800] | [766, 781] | 0.2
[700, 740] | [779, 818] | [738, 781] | 1.2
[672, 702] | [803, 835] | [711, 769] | 2.7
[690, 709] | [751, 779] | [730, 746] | 0.7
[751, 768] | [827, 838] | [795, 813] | -2.5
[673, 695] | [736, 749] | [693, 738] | -0.3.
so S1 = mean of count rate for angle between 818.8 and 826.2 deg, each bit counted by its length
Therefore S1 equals 5.06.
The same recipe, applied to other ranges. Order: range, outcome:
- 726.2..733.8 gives 4.27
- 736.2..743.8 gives 4.25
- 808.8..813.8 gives 5.52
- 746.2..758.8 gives 4.5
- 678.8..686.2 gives 4.29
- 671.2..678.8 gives 4.14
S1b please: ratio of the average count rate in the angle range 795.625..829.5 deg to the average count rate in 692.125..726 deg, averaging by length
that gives 1.2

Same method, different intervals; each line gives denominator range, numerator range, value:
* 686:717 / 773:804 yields 1.11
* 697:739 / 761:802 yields 1.10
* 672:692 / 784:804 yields 1.14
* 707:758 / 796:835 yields 1.20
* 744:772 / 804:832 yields 1.16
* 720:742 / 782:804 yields 1.12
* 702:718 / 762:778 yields 1.09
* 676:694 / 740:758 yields 1.04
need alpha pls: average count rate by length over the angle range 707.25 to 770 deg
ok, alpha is 4.38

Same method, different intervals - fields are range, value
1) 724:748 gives 4.26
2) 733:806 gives 4.6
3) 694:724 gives 4.28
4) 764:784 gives 4.54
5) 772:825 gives 4.98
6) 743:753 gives 4.38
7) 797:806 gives 5.25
